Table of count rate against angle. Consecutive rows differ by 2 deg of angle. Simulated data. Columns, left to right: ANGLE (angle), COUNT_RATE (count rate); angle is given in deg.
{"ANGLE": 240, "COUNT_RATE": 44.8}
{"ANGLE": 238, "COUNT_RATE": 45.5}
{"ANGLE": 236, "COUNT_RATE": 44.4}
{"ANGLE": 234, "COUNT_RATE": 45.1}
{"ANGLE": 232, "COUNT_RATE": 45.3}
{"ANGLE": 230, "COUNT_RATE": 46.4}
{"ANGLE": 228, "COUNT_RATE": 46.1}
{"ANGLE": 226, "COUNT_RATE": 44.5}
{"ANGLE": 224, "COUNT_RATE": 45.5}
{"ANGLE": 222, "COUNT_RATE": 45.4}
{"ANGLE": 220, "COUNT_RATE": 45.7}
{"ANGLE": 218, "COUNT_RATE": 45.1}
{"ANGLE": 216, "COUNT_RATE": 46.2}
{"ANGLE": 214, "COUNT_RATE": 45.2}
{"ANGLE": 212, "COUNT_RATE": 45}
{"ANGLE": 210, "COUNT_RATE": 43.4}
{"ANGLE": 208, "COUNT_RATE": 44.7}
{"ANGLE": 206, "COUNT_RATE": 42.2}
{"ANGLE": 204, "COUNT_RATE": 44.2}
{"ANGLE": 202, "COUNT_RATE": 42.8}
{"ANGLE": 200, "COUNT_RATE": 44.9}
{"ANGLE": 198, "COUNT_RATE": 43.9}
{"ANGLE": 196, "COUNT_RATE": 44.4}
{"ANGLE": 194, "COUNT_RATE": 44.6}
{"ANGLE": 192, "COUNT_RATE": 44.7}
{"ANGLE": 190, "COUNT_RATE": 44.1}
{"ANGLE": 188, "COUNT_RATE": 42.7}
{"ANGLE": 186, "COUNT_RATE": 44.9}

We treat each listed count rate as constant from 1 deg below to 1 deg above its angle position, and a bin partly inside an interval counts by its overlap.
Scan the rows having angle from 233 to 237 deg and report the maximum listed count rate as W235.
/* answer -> 45.1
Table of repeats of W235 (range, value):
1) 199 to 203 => 44.9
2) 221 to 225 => 45.5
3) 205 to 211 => 44.7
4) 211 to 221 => 46.2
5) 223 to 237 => 46.4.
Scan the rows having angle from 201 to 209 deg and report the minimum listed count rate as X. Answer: 42.2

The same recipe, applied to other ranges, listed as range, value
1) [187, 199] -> 42.7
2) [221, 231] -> 44.5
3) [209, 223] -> 43.4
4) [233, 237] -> 44.4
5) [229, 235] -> 45.1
